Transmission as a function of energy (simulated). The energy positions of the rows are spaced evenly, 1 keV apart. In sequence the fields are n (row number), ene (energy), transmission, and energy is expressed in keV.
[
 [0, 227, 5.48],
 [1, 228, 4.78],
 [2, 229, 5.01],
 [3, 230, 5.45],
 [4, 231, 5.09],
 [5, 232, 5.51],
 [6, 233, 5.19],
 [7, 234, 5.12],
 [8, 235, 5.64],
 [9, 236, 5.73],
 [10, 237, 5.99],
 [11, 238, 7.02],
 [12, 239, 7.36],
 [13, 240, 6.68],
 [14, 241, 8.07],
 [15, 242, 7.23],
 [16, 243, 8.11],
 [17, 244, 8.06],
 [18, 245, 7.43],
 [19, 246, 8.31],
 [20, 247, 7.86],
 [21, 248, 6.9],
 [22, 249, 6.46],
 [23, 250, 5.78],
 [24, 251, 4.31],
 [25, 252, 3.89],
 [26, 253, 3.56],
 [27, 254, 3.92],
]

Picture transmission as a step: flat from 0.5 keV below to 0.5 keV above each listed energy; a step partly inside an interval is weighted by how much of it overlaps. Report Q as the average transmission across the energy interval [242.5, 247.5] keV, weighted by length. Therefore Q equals 7.95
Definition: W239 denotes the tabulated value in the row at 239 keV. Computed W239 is 7.36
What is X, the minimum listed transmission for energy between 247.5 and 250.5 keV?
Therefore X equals 5.78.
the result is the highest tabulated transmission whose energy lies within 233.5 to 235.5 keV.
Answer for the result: 5.64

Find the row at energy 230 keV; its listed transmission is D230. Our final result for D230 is 5.45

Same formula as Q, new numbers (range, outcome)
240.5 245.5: 7.78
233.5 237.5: 5.62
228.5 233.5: 5.25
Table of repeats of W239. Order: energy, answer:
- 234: 5.12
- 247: 7.86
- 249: 6.46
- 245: 7.43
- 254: 3.92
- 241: 8.07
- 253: 3.56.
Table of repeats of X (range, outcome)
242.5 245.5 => 7.43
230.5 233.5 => 5.09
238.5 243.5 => 6.68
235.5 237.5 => 5.73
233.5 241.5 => 5.12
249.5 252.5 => 3.89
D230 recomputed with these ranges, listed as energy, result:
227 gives 5.48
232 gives 5.51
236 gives 5.73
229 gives 5.01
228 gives 4.78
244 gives 8.06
